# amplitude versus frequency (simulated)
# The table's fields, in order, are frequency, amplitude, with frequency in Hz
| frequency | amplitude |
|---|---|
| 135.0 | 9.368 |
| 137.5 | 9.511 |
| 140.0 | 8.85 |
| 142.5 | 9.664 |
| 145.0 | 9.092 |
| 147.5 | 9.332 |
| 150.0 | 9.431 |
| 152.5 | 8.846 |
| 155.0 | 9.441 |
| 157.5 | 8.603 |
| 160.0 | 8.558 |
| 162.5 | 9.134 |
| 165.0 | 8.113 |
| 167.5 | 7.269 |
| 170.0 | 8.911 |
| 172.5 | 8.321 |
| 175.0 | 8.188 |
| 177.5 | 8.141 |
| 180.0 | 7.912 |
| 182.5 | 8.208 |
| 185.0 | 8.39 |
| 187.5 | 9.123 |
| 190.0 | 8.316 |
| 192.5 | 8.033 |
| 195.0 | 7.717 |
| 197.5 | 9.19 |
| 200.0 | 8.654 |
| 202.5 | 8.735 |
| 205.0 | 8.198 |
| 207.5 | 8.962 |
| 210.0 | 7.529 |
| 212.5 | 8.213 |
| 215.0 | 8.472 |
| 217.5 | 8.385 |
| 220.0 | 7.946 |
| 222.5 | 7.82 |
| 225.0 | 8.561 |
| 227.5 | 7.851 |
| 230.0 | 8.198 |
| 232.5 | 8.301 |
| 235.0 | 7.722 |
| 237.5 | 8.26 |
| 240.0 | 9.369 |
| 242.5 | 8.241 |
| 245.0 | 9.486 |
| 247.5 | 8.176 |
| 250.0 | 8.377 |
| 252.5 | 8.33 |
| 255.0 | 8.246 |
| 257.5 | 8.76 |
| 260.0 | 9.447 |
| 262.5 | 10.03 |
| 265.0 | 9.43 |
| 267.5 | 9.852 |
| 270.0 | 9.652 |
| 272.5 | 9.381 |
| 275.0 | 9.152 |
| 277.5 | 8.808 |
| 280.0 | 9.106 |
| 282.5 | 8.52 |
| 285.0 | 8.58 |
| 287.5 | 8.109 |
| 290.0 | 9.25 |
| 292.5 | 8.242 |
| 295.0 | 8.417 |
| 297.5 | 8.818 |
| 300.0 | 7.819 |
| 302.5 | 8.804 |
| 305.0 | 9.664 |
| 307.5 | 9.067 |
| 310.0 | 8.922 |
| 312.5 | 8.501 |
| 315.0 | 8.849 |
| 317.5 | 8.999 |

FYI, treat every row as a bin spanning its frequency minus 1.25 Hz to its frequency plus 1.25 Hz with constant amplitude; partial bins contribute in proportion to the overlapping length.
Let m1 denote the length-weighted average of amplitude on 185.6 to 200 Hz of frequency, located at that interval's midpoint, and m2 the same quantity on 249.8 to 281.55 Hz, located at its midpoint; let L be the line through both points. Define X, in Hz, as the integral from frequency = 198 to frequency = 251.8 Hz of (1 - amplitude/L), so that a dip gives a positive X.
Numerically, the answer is 2.5 Hz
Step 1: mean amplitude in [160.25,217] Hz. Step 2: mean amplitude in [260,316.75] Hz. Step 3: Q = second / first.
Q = 1.07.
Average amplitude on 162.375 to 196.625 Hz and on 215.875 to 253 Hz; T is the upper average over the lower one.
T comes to 1.0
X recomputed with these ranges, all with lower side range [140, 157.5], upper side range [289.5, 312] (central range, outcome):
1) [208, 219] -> 1.00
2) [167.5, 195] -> 2.54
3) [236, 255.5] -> 0.79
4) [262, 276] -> -1.13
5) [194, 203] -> 0.48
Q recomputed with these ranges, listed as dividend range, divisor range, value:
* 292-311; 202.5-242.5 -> 1.06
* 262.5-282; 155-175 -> 1.10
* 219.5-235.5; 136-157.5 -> 0.87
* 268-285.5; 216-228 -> 1.12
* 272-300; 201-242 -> 1.05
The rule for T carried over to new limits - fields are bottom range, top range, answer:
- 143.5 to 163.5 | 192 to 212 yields 0.93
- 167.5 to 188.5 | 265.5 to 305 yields 1.07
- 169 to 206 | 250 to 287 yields 1.08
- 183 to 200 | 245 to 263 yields 1.04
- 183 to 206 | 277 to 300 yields 1.01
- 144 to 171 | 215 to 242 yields 0.94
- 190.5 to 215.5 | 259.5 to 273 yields 1.15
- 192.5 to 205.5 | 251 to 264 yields 1.06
